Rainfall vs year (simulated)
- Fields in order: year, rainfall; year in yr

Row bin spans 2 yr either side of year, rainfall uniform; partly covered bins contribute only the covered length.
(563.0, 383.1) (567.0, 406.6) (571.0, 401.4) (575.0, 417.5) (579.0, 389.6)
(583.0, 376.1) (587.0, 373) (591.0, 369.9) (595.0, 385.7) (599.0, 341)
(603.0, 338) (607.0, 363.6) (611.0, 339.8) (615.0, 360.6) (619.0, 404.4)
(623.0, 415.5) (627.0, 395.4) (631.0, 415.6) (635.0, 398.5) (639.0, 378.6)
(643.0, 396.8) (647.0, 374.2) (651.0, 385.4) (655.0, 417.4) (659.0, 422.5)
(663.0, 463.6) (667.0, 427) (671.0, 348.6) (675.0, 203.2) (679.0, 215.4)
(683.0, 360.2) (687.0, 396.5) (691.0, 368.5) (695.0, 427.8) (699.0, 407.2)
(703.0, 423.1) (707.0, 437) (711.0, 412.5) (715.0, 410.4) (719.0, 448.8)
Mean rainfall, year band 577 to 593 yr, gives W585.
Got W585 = 377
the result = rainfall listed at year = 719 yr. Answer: 448.8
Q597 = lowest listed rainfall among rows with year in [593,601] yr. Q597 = 341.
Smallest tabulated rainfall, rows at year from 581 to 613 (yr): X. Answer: 338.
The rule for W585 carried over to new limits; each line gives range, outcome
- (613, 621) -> 382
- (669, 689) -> 305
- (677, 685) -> 288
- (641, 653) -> 385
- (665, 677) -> 326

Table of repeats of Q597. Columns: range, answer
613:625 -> 360.6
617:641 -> 378.6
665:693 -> 203.2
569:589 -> 373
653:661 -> 417.4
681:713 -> 360.2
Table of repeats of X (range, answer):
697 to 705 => 407.2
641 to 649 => 374.2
